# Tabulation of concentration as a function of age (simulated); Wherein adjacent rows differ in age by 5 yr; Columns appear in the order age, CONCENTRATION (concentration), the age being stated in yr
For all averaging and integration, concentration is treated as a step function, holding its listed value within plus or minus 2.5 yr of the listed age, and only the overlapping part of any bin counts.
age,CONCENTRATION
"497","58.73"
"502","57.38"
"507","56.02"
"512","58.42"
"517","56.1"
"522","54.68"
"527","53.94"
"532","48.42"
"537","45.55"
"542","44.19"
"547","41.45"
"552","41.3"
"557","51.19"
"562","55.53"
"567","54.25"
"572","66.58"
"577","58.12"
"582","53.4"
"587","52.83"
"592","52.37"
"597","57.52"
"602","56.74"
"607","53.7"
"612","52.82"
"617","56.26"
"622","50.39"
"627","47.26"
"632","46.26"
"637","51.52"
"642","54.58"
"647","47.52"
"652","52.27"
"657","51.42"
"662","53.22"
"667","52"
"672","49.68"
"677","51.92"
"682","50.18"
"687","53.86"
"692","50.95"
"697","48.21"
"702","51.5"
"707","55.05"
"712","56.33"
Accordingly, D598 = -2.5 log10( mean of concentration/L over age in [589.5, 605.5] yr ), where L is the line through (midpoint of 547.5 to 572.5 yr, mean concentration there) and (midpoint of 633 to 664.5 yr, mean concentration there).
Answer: -0.077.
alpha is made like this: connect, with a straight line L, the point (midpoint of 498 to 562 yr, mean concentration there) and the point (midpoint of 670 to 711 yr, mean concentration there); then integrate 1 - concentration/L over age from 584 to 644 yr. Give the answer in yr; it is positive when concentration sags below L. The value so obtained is -1.5 yr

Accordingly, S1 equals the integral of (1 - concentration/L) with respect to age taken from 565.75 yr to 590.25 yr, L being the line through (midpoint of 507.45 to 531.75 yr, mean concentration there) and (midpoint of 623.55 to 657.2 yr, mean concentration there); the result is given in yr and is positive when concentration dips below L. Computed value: -2.0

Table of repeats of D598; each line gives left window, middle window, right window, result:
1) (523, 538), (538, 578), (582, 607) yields 0.023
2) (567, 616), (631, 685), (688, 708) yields 0.040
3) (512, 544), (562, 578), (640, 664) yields -0.153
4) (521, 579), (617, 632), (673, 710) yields 0.038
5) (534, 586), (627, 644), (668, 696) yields 0.022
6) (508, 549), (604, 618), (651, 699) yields -0.063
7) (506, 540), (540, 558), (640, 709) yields 0.198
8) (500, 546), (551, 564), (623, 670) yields 0.039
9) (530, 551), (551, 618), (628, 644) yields -0.160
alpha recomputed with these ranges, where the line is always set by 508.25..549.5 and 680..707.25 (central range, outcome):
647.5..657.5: 0.0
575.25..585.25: -0.9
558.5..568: -0.7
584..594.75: -0.4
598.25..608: -0.9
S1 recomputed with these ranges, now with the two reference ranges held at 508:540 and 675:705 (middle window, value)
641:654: 0.13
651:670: -0.26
